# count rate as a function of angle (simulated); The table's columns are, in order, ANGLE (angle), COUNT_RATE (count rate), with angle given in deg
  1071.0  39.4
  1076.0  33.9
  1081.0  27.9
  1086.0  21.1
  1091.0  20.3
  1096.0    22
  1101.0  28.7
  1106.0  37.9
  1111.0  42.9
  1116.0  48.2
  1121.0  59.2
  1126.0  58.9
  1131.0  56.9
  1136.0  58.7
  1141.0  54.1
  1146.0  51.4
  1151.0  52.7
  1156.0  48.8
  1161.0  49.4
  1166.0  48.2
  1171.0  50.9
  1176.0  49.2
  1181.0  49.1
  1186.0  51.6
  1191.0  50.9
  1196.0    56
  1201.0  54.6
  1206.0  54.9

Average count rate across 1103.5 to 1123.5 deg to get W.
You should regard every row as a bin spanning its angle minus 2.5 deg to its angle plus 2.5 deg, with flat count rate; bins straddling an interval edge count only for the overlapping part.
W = 47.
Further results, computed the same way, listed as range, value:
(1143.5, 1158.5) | 51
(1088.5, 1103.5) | 23.7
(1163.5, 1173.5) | 49.5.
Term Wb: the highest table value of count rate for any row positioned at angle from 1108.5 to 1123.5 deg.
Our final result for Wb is 59.2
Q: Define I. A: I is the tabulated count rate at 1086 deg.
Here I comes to 21.1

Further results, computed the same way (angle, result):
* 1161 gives 49.4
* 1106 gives 37.9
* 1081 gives 27.9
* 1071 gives 39.4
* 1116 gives 48.2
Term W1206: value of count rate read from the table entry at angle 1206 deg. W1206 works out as 54.9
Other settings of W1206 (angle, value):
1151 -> 52.7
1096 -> 22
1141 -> 54.1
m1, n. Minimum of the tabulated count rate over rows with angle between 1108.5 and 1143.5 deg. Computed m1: 42.9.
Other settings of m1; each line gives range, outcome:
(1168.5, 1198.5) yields 49.1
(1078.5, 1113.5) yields 20.3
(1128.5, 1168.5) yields 48.2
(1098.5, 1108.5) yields 28.7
